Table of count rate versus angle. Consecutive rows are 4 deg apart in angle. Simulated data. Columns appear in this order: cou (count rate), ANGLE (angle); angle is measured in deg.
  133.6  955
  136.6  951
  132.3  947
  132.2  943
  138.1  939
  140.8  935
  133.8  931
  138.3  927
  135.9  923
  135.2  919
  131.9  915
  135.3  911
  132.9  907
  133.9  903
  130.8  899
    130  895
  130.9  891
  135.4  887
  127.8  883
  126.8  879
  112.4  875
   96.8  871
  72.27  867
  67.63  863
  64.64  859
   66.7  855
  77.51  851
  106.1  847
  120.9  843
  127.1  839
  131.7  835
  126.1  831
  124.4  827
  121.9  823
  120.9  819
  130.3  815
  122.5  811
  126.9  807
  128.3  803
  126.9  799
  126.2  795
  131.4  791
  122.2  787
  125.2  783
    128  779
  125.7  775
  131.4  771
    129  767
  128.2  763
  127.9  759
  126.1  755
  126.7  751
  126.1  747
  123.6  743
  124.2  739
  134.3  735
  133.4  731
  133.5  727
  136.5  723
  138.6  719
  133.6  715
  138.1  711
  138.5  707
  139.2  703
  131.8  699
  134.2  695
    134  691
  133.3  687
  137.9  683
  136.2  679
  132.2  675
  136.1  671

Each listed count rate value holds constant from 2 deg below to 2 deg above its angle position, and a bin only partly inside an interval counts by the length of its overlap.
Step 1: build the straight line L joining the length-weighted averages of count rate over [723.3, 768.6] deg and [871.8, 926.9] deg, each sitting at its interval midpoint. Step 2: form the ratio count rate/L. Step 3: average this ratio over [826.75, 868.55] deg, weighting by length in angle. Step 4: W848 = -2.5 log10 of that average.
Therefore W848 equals 0.31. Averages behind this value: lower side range 129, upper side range 130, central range 97.8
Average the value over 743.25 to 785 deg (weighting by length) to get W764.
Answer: 127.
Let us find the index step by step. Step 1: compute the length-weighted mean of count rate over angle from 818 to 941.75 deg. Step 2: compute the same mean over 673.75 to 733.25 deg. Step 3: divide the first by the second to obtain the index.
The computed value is 0.88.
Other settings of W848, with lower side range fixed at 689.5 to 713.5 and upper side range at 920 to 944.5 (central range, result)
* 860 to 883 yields 0.37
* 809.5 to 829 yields 0.10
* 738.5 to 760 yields 0.09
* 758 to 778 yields 0.06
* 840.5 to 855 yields 0.36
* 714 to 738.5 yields 0.01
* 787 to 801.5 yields 0.07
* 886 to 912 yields 0.03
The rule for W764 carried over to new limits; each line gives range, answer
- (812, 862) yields 109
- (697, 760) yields 132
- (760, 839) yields 127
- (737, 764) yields 126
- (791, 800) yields 128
